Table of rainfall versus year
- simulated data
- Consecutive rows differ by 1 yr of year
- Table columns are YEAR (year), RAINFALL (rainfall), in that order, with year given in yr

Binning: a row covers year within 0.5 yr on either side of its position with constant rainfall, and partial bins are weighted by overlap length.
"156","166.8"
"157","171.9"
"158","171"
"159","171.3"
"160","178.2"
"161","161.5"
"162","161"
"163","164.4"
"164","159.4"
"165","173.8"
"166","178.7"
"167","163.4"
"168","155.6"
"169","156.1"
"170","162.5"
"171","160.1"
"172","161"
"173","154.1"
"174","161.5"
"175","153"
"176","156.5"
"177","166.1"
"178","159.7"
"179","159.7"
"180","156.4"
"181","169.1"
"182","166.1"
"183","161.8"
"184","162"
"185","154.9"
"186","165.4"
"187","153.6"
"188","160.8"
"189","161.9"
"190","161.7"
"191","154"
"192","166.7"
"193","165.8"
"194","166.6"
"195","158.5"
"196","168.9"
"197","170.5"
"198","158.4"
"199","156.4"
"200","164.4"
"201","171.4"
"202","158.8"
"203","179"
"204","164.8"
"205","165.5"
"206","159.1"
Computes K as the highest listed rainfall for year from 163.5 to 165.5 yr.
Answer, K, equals 173.8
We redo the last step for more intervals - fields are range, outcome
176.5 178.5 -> 166.1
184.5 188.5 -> 165.4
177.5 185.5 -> 169.1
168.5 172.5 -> 162.5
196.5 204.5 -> 179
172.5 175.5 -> 161.5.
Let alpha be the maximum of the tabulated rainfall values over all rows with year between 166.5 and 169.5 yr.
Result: 163.4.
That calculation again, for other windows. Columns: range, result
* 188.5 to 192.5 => 166.7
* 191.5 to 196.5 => 168.9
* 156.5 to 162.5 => 178.2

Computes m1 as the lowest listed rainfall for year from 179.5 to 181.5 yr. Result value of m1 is 156.4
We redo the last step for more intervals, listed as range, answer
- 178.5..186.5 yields 154.9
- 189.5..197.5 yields 154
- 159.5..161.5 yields 161.5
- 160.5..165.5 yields 159.4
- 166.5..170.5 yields 155.6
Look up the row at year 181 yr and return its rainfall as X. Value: 169.1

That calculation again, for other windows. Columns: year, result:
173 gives 154.1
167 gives 163.4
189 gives 161.9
